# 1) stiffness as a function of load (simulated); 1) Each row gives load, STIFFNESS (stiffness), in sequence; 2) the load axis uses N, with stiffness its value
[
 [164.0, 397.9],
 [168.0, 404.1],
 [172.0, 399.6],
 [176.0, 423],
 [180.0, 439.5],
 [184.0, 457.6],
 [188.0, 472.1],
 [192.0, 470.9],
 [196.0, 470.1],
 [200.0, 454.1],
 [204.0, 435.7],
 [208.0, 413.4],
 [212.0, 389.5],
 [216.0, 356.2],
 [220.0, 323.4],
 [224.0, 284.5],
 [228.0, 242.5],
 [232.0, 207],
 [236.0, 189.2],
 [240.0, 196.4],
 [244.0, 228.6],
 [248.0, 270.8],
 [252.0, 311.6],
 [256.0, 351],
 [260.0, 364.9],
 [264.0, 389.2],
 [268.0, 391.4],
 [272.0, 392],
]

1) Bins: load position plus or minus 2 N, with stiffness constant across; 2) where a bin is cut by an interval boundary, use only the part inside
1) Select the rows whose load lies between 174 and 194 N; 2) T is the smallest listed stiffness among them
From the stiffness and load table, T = 423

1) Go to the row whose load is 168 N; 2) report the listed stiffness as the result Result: 404.1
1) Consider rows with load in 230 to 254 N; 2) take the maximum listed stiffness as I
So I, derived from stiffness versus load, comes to 311.6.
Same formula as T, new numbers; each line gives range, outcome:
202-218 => 356.2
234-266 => 189.2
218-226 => 284.5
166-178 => 399.6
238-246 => 196.4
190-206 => 435.7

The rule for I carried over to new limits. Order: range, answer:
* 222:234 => 284.5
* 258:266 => 389.2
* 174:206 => 472.1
